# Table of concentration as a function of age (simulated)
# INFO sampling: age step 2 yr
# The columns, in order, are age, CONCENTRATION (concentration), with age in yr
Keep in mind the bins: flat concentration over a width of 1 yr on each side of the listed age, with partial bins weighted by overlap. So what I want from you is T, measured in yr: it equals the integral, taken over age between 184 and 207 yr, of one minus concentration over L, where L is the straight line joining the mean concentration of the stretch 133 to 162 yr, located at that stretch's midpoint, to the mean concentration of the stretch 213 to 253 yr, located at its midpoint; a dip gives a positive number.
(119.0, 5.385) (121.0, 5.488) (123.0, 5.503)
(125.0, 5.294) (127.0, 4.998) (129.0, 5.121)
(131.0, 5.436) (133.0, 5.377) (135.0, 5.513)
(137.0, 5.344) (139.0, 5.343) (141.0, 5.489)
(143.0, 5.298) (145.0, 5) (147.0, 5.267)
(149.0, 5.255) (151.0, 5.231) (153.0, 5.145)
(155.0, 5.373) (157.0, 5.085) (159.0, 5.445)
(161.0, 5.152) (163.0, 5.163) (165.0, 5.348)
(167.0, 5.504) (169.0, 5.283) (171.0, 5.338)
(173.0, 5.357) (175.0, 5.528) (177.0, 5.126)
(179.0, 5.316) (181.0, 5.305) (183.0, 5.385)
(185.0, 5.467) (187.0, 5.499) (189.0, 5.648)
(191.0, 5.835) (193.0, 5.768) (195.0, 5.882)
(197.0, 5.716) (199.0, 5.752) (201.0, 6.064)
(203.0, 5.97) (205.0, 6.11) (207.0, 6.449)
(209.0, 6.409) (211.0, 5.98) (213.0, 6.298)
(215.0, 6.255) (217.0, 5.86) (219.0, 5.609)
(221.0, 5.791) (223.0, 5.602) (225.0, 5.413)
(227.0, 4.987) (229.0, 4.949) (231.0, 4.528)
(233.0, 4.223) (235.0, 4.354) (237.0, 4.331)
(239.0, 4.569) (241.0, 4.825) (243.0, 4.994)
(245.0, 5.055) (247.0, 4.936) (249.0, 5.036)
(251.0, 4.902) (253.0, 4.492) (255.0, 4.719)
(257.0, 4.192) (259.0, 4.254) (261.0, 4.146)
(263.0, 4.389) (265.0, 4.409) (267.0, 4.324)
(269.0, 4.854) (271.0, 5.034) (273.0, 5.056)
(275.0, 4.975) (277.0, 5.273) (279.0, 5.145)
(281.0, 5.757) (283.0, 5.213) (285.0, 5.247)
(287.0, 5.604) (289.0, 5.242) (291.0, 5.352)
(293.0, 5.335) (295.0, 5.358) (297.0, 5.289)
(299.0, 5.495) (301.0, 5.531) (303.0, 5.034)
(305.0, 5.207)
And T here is -2.9 yr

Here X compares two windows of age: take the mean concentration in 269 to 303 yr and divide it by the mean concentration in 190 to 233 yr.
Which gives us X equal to 0.92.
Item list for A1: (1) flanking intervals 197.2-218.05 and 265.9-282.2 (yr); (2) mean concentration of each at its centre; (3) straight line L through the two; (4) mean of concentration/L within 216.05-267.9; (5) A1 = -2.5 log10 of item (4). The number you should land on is 0.160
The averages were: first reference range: 6.1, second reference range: 5.05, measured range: 4.8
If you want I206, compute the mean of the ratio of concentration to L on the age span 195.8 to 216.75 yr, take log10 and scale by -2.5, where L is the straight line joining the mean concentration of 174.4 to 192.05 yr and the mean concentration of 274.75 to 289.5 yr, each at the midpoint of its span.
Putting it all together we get -0.13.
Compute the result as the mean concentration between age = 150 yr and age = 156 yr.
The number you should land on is 5.25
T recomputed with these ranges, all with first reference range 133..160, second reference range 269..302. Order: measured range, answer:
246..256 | 0.9 yr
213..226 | -1.2 yr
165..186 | -0.3 yr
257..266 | 1.7 yr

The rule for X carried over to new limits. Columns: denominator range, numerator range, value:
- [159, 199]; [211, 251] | 0.94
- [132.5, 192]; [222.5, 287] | 0.90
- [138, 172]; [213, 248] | 0.97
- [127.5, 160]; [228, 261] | 0.88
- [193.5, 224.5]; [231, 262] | 0.77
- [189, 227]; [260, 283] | 0.83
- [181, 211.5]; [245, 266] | 0.78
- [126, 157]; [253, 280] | 0.89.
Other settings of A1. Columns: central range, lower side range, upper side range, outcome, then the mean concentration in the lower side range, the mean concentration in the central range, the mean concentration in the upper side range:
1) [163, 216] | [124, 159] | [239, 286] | -0.12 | 5.27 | 5.7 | 4.83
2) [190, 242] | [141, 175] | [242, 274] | -0.12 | 5.28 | 5.52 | 4.67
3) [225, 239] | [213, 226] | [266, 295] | 0.22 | 5.8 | 4.62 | 5.18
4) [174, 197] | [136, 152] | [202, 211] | 0.07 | 5.28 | 5.53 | 6.21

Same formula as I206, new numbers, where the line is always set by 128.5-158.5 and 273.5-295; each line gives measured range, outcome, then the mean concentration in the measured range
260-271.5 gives 0.18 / 4.5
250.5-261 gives 0.19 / 4.46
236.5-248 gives 0.11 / 4.8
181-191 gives -0.04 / 5.51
